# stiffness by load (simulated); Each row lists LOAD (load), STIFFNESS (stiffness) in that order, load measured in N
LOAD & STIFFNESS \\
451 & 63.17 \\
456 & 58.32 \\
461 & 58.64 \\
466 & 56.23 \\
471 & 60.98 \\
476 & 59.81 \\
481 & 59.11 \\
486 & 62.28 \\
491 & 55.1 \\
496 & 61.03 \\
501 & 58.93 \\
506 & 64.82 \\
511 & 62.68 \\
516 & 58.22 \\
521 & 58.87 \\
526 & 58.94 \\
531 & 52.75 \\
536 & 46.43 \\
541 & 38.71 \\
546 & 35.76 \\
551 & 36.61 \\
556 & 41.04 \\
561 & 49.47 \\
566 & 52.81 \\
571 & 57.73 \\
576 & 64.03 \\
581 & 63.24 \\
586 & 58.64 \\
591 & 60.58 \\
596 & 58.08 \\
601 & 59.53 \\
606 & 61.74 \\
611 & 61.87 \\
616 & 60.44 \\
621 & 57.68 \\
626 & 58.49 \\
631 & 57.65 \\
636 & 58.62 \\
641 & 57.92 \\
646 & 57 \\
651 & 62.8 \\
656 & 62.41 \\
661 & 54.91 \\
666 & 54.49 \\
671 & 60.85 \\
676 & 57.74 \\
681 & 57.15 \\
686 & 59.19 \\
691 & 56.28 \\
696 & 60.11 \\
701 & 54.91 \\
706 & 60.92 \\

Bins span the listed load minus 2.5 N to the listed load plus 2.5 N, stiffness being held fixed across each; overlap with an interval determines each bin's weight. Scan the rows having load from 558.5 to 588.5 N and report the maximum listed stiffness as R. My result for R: 64.03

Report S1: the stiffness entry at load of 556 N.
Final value 41.04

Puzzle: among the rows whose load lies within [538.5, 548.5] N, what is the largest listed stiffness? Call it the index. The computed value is 38.71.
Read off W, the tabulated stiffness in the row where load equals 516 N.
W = 58.22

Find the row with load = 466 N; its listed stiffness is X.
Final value 56.23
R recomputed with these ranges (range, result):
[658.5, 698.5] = 60.85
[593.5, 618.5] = 61.87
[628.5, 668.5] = 62.8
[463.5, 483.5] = 60.98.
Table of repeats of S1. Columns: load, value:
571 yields 57.73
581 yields 63.24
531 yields 52.75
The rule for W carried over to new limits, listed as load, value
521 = 58.87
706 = 60.92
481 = 59.11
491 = 55.1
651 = 62.8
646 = 57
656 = 62.41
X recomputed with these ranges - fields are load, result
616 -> 60.44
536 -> 46.43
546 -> 35.76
